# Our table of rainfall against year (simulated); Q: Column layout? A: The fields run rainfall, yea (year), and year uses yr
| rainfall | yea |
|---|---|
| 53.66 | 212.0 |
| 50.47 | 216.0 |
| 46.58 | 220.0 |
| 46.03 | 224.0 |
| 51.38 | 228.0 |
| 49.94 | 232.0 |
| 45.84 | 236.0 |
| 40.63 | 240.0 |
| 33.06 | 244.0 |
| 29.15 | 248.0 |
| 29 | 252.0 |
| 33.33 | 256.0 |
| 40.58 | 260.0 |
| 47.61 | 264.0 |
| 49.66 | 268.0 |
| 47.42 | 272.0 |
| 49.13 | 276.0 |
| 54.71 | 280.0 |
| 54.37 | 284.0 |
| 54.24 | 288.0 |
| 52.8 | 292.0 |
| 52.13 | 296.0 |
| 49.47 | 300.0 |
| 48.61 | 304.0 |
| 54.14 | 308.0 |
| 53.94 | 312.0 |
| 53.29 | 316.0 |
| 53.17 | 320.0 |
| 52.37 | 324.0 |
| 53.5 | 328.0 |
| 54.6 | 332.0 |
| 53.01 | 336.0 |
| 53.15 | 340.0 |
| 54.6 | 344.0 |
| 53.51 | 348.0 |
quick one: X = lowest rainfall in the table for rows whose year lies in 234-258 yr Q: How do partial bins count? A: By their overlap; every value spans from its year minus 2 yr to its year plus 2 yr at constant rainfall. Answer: 29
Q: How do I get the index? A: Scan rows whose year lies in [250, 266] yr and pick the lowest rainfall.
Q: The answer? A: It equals 29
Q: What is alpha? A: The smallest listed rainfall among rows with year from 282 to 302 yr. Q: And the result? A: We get 49.47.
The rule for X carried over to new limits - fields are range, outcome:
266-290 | 47.42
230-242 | 40.63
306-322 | 53.17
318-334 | 52.37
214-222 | 46.58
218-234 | 46.03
